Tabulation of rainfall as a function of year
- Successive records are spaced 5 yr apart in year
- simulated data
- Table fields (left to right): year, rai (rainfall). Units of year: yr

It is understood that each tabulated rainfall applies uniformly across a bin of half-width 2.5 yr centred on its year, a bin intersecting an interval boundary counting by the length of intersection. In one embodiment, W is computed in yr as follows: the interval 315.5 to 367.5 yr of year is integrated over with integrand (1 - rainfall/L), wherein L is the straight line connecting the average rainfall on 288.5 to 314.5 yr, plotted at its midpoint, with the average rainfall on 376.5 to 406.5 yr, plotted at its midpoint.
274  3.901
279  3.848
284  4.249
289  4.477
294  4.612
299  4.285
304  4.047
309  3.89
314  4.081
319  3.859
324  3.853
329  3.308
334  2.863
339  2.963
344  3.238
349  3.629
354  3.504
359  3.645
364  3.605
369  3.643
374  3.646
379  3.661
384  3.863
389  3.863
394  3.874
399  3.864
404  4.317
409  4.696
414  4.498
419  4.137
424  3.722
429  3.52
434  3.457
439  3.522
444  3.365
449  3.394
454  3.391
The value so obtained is 7.9 yr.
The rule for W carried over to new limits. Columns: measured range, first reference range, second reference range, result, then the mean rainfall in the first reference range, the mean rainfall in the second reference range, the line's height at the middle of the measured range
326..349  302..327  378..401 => 4.3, 3.93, 3.83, 3.9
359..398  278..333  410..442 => 1.8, 4.02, 3.84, 3.91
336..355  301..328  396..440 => 3.0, 3.92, 3.98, 3.94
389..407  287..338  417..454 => -1.7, 3.89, 3.57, 3.67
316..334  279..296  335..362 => 0.9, 4.35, 3.37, 3.75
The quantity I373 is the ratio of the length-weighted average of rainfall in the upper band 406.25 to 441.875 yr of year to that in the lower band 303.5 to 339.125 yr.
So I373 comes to 1.08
